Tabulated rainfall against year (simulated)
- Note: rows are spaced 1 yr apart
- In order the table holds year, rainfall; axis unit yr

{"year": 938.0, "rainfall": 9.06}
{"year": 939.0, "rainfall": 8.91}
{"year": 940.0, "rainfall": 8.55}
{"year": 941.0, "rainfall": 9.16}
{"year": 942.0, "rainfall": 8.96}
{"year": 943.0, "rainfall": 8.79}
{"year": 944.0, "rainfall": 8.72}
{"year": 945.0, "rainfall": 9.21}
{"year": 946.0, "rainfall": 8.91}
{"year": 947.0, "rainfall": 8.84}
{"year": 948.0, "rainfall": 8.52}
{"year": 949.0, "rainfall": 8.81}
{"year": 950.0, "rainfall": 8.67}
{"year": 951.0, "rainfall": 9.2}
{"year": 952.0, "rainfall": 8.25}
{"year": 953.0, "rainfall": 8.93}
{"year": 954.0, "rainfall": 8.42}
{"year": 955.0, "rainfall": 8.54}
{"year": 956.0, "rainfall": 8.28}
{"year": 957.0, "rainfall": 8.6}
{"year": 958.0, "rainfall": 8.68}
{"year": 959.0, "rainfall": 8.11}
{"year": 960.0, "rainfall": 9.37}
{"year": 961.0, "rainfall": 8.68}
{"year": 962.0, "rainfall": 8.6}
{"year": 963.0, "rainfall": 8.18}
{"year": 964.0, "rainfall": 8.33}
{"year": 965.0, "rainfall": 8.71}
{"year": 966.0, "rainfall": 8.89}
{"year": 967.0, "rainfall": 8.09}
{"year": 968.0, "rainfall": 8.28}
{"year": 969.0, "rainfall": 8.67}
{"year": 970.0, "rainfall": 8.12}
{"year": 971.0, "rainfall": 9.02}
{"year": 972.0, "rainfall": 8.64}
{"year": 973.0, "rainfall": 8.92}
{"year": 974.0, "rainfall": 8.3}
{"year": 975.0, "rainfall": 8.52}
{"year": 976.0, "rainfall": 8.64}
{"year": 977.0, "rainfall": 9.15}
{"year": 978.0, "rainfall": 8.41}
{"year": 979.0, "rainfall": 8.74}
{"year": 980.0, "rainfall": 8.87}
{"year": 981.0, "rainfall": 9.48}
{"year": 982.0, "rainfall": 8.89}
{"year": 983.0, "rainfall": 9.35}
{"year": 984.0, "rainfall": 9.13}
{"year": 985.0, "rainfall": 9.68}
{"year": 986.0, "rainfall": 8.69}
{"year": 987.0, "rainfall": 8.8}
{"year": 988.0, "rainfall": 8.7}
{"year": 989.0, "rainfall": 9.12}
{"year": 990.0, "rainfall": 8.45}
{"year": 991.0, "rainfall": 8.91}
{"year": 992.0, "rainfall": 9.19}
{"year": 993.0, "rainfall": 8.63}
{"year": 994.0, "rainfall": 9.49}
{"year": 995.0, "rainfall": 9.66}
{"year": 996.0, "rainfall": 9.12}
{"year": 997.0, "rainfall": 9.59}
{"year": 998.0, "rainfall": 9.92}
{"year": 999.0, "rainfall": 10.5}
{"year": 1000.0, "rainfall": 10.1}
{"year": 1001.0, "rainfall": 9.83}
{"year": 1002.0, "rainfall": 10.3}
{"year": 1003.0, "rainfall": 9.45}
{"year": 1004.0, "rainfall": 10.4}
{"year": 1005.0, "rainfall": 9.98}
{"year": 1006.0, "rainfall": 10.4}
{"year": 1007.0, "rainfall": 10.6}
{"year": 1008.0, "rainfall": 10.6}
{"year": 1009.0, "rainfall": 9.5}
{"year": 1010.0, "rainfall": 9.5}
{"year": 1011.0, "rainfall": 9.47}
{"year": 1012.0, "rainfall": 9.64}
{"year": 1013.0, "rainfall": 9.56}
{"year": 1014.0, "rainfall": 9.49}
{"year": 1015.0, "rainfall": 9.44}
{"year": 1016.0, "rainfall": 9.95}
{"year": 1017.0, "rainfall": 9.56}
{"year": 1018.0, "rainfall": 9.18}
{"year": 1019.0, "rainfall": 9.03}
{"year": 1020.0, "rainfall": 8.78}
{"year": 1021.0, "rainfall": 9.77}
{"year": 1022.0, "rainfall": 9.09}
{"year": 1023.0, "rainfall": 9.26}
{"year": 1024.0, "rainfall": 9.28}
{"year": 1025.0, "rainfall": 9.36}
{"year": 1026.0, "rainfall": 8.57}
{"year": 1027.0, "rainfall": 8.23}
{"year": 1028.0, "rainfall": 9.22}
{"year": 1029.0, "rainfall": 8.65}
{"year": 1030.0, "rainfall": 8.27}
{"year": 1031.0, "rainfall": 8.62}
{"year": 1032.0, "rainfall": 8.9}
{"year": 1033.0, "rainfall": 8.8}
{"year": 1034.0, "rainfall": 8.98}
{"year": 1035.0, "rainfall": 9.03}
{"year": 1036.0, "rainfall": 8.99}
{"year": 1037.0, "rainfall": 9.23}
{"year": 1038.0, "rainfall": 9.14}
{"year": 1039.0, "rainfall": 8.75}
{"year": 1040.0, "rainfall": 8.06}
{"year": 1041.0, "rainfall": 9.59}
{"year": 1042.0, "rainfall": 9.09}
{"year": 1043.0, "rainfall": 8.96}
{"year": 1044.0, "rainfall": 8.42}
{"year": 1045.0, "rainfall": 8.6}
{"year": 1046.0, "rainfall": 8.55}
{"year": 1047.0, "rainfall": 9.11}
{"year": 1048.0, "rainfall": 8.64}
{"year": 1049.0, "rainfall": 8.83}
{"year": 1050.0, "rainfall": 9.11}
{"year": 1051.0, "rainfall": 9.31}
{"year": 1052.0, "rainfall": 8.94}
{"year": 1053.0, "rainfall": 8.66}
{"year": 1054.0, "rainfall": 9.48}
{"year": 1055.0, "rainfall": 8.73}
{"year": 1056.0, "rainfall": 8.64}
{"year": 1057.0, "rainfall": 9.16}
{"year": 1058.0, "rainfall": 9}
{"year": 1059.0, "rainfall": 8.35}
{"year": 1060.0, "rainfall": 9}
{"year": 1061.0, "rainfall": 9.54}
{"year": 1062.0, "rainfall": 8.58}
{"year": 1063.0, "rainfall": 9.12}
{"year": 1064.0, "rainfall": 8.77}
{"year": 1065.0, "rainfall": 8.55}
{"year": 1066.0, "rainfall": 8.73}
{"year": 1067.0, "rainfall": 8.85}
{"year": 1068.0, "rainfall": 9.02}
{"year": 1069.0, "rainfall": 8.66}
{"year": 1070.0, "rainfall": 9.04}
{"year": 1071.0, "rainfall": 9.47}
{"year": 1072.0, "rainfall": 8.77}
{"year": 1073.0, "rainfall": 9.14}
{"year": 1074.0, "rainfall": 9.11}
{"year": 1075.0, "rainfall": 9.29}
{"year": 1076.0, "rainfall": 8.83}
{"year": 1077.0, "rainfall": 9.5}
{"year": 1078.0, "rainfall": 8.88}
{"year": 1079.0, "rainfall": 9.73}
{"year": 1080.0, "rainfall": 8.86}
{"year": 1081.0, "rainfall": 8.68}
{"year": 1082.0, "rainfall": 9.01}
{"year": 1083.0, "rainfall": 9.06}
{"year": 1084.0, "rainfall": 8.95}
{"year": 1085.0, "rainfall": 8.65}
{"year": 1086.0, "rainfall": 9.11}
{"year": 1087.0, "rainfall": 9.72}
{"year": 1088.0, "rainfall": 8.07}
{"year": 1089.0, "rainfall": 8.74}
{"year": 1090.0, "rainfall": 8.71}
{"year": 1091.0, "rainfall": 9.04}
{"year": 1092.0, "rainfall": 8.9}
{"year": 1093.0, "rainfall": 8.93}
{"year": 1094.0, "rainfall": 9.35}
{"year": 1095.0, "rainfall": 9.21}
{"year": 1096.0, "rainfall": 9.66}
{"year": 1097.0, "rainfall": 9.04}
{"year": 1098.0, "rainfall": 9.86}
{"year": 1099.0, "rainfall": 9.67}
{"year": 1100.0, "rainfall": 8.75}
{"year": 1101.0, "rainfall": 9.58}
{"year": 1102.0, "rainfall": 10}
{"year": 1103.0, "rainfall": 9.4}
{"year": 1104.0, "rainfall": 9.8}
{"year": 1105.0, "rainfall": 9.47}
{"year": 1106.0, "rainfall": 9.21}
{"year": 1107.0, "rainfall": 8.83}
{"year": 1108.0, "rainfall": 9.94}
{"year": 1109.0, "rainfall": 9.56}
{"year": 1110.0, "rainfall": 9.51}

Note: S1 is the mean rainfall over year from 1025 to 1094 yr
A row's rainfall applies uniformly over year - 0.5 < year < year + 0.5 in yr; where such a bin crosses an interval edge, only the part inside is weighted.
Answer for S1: 8.91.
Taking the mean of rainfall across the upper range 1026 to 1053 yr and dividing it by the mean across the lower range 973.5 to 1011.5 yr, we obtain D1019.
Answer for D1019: 0.94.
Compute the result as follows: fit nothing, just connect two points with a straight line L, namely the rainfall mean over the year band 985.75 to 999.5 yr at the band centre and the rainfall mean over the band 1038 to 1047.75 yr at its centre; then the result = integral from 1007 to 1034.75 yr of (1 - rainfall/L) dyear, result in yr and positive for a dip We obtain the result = -0.8 yr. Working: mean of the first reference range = 9.21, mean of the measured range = 9.23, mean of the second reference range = 8.81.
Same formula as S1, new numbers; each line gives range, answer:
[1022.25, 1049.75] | 8.86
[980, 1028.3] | 9.43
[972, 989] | 8.89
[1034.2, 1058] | 8.92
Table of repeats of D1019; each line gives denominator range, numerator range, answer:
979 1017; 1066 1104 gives 0.96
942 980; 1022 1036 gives 1.03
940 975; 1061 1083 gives 1.04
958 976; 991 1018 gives 1.14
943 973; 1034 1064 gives 1.03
